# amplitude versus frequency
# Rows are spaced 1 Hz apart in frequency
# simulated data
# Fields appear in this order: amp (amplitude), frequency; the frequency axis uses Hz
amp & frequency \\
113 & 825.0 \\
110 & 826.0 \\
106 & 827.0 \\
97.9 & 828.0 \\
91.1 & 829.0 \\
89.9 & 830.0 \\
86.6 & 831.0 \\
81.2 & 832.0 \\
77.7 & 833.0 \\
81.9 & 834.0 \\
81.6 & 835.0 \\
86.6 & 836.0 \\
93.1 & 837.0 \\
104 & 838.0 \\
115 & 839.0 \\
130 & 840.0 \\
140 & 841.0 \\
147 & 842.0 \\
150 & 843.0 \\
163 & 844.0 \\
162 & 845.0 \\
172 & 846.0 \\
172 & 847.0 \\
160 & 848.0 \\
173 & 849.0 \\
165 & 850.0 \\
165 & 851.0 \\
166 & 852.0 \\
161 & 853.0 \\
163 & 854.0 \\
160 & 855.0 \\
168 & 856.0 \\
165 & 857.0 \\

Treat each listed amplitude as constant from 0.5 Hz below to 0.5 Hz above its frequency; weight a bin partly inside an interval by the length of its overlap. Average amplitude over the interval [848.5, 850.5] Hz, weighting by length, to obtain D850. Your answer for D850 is 169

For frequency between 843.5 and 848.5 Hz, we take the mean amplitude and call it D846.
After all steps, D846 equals 166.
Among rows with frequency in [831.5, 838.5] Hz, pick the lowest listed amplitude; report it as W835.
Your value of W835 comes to 77.7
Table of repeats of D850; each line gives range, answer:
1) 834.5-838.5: 91.3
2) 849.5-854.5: 164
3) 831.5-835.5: 80.6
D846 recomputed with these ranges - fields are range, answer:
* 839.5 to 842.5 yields 139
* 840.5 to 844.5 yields 150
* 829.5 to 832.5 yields 85.9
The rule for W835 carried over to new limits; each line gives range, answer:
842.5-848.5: 150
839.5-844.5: 130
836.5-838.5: 93.1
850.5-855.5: 160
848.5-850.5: 165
